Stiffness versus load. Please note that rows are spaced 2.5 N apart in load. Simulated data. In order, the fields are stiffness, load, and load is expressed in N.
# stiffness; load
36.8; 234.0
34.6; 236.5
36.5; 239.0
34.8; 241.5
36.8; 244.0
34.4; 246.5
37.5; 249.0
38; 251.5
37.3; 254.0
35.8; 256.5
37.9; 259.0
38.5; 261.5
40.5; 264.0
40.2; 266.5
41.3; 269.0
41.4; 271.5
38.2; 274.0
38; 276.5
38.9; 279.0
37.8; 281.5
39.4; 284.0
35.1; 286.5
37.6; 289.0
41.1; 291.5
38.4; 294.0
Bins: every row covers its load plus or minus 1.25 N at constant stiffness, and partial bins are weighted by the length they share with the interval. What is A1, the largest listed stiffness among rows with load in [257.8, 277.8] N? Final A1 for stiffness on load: 41.4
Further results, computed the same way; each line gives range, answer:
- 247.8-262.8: 38.5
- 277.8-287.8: 39.4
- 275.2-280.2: 38.9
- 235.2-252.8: 38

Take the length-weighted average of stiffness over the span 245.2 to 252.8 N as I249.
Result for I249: 36.6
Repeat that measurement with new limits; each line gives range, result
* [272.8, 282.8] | 38.2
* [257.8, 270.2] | 39.7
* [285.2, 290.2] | 36.4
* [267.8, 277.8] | 39.7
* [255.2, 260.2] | 36.8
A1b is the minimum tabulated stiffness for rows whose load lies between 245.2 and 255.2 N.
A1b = 34.4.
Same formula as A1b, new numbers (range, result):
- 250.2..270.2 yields 35.8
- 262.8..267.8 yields 40.2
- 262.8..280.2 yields 38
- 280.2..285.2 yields 37.8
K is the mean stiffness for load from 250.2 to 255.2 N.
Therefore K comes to 37.7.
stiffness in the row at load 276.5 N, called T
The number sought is 38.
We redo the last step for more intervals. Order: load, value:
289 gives 37.6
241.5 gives 34.8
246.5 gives 34.4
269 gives 41.3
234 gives 36.8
